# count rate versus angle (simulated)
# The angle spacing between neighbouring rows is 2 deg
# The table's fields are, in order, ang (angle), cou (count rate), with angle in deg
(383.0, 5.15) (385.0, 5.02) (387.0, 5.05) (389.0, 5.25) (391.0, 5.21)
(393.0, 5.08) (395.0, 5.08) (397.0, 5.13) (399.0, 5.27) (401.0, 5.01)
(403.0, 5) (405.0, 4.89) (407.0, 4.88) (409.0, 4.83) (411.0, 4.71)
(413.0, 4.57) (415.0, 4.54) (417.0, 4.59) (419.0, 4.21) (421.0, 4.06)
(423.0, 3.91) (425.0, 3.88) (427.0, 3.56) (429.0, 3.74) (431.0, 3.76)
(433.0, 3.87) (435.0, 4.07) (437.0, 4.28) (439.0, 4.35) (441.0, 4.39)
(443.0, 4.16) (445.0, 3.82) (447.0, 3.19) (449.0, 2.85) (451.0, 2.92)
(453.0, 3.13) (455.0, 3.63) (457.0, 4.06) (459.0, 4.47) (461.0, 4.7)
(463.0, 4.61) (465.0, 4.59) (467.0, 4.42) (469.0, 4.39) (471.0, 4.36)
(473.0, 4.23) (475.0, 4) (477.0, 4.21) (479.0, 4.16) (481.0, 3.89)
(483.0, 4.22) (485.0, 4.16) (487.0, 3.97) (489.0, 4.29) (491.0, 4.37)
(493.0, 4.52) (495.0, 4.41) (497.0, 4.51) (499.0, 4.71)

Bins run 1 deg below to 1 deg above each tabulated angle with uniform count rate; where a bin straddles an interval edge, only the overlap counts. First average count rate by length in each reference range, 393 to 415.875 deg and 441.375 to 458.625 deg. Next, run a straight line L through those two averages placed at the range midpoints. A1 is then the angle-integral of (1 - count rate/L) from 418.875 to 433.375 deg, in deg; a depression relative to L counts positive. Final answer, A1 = 1.4 deg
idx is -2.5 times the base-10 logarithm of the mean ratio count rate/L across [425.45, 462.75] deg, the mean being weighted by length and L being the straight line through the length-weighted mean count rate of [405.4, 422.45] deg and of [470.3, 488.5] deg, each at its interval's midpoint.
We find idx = 0.13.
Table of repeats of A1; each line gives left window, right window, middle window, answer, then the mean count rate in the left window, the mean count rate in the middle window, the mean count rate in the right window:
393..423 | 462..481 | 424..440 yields 2.2 deg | 4.75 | 3.94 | 4.31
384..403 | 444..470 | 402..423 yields 0.7 deg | 5.12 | 4.59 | 3.91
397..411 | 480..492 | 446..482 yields 3.1 deg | 4.97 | 3.99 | 4.15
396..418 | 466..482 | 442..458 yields 3.5 deg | 4.86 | 3.47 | 4.21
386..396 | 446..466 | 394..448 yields 2.1 deg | 5.13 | 4.36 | 3.81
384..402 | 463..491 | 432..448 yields 2.1 deg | 5.12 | 4.02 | 4.24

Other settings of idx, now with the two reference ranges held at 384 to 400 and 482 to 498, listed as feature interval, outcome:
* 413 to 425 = 0.16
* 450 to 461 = 0.22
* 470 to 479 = 0.06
